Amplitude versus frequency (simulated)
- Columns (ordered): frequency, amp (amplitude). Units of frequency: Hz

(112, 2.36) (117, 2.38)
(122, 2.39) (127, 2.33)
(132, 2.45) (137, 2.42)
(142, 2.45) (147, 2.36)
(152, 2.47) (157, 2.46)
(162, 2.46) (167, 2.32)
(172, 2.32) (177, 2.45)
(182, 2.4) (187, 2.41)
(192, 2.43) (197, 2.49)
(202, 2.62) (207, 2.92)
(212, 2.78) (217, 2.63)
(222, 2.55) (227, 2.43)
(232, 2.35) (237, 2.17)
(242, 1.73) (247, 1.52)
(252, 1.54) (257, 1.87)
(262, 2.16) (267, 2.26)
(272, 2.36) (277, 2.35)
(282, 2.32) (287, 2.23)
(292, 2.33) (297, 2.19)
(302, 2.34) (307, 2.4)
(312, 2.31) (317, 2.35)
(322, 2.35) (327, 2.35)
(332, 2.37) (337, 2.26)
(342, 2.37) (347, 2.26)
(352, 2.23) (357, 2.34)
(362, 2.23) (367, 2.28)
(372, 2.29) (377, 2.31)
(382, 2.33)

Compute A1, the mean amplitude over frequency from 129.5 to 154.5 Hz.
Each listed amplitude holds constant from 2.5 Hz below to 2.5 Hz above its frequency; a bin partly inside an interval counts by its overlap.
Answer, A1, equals 2.43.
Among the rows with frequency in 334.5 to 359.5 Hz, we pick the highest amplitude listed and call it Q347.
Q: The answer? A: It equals 2.37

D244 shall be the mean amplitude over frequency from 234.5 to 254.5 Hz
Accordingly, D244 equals 1.74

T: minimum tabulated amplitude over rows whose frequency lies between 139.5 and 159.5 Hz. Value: 2.36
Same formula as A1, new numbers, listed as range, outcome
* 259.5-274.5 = 2.26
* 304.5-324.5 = 2.35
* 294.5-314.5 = 2.31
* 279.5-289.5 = 2.27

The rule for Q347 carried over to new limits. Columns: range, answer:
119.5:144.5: 2.45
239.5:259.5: 1.87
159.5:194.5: 2.46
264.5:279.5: 2.36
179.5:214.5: 2.92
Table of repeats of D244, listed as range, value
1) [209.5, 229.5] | 2.6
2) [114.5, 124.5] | 2.39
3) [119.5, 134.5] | 2.39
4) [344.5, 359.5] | 2.28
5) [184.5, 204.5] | 2.49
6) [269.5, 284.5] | 2.34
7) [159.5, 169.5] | 2.39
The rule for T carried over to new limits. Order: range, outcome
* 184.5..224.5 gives 2.41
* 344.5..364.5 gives 2.23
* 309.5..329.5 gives 2.31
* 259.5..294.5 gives 2.16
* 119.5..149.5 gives 2.33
